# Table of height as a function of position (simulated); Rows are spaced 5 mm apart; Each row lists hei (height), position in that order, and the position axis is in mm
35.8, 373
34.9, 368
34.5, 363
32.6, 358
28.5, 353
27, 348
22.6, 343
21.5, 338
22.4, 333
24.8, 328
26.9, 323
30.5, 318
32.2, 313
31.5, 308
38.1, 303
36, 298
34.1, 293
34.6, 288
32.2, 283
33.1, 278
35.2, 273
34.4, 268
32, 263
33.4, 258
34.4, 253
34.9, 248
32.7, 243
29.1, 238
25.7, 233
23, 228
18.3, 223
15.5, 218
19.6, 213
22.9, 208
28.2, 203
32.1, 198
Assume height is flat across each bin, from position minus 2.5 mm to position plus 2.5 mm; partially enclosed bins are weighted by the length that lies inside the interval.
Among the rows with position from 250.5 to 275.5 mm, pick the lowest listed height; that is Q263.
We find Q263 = 32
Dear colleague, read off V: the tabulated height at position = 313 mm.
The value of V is 32.2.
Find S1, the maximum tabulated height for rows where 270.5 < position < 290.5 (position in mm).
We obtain 35.2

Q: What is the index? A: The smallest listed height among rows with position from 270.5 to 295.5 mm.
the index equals 32.2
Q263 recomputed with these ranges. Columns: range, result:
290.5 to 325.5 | 26.9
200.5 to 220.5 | 15.5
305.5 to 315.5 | 31.5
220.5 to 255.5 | 18.3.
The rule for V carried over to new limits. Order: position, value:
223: 18.3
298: 36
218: 15.5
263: 32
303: 38.1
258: 33.4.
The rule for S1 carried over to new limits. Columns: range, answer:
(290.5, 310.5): 38.1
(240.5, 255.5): 34.9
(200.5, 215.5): 28.2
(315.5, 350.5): 30.5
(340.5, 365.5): 34.5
